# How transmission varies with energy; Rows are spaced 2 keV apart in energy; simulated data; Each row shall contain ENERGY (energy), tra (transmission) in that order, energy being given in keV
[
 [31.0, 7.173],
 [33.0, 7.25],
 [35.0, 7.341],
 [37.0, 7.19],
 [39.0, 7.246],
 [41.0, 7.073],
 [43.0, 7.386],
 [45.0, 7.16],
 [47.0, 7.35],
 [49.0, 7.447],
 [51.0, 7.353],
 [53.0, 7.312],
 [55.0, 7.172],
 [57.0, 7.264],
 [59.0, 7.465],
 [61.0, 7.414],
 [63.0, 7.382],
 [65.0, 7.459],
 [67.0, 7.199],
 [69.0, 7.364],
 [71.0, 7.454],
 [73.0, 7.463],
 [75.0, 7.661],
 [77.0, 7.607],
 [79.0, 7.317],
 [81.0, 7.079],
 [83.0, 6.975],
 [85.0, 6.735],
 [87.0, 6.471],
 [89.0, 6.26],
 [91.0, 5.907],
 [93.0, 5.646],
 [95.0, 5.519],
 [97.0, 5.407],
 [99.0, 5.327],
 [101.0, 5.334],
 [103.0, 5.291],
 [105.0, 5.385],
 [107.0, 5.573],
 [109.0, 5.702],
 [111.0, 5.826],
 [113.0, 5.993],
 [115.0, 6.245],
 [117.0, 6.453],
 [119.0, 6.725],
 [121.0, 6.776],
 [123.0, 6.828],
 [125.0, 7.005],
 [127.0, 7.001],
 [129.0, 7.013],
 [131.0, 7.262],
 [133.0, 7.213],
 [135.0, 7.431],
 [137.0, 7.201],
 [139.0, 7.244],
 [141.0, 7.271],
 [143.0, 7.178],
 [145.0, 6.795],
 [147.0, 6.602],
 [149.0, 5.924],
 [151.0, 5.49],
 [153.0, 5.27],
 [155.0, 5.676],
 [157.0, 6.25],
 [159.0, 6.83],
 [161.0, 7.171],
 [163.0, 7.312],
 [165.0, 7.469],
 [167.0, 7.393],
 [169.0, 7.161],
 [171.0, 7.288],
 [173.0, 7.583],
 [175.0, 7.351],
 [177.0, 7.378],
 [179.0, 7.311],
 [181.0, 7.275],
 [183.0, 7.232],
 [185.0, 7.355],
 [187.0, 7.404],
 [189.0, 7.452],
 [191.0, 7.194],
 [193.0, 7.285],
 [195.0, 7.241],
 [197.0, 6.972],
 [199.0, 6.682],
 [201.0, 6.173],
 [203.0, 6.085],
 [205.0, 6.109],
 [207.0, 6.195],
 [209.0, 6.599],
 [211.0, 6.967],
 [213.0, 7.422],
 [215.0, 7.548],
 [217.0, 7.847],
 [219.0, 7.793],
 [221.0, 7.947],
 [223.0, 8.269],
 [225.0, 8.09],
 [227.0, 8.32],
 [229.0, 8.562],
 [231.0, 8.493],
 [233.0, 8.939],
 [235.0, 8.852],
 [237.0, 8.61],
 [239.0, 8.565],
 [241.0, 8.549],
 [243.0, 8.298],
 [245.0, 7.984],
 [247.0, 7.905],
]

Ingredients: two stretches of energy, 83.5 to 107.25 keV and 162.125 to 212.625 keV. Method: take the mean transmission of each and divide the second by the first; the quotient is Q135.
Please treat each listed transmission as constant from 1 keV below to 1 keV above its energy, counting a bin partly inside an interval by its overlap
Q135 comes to 1.2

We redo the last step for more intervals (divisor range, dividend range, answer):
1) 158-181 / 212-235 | 1.12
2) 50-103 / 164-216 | 1.04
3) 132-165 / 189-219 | 1.03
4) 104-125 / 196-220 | 1.11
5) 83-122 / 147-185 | 1.15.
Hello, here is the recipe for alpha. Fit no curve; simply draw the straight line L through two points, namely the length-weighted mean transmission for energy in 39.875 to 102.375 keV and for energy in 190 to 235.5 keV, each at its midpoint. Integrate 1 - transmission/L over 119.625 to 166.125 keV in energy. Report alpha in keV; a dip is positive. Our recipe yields 2.5 keV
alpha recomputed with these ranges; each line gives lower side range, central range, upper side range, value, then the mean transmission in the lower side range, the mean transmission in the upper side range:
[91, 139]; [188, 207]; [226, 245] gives 2.56 keV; 6.28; 8.55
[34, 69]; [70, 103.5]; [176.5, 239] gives 4.07 keV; 7.31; 7.49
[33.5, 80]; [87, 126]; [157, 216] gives 6.84 keV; 7.35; 7.07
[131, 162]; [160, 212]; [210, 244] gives 2.24 keV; 6.66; 8.18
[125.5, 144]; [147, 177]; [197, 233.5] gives 2.18 keV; 7.2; 7.41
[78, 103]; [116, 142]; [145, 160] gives -4.05 keV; 6.13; 6.06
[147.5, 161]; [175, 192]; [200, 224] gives -1.99 keV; 6.03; 7.08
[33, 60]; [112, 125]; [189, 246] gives 1.55 keV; 7.29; 7.63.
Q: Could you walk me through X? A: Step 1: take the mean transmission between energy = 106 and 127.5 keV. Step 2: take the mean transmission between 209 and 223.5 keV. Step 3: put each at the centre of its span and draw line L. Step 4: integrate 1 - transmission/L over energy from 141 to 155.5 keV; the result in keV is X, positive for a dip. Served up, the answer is 1.1 keV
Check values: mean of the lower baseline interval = 6.36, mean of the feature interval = 6.23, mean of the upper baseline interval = 7.59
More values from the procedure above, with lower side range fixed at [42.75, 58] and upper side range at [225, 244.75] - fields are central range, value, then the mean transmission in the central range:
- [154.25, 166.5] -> 1.8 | 6.83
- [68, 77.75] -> -0.1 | 7.51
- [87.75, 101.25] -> 3.4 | 5.66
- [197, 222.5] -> 4.2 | 6.97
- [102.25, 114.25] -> 3.2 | 5.65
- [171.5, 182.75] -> 1.1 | 7.37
